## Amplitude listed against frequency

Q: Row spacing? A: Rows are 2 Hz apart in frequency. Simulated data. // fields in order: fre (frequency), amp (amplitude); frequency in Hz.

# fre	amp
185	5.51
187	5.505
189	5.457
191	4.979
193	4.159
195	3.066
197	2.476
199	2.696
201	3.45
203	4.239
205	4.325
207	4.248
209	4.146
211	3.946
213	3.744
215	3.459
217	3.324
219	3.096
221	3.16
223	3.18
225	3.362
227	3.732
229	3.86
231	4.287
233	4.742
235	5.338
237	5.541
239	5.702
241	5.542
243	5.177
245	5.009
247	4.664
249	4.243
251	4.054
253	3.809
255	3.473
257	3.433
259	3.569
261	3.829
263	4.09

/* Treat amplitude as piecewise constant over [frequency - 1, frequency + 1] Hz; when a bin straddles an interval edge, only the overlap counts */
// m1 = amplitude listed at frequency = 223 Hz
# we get 3.18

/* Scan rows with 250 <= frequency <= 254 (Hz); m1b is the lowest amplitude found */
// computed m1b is 3.809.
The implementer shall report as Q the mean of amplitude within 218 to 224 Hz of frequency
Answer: 3.15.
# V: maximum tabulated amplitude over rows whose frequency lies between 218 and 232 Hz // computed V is 4.287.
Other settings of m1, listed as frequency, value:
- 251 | 4.054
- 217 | 3.324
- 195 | 3.066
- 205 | 4.325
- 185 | 5.51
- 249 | 4.243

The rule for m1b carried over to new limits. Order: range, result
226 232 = 3.732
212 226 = 3.096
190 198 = 2.476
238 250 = 4.243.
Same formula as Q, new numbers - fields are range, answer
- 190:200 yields 3.48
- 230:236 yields 4.79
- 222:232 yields 3.68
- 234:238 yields 5.44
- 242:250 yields 4.77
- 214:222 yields 3.26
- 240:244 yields 5.36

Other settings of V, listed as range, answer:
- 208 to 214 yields 4.146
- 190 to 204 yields 4.979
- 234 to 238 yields 5.541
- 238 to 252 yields 5.702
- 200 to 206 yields 4.325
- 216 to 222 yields 3.324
